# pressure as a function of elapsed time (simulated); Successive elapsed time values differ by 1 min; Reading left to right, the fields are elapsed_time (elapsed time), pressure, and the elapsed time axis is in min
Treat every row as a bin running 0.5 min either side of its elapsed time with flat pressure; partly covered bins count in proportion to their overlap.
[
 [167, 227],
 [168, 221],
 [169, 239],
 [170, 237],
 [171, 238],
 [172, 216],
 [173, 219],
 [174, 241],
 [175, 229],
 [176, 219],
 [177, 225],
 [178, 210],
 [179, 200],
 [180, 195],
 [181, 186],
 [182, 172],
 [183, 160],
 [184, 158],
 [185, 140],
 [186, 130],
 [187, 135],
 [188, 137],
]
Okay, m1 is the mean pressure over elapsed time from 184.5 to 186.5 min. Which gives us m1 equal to 135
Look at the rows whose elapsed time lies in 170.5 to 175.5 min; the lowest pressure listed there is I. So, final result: 216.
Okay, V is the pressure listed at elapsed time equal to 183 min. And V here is 160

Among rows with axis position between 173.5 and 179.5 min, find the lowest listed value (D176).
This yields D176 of 200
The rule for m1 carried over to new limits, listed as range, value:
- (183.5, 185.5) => 149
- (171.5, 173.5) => 218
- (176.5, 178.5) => 218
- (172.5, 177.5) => 227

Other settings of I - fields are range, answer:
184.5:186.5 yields 130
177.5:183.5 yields 160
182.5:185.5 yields 140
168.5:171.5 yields 237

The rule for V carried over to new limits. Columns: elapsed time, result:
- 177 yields 225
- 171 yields 238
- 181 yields 186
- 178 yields 210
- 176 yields 219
